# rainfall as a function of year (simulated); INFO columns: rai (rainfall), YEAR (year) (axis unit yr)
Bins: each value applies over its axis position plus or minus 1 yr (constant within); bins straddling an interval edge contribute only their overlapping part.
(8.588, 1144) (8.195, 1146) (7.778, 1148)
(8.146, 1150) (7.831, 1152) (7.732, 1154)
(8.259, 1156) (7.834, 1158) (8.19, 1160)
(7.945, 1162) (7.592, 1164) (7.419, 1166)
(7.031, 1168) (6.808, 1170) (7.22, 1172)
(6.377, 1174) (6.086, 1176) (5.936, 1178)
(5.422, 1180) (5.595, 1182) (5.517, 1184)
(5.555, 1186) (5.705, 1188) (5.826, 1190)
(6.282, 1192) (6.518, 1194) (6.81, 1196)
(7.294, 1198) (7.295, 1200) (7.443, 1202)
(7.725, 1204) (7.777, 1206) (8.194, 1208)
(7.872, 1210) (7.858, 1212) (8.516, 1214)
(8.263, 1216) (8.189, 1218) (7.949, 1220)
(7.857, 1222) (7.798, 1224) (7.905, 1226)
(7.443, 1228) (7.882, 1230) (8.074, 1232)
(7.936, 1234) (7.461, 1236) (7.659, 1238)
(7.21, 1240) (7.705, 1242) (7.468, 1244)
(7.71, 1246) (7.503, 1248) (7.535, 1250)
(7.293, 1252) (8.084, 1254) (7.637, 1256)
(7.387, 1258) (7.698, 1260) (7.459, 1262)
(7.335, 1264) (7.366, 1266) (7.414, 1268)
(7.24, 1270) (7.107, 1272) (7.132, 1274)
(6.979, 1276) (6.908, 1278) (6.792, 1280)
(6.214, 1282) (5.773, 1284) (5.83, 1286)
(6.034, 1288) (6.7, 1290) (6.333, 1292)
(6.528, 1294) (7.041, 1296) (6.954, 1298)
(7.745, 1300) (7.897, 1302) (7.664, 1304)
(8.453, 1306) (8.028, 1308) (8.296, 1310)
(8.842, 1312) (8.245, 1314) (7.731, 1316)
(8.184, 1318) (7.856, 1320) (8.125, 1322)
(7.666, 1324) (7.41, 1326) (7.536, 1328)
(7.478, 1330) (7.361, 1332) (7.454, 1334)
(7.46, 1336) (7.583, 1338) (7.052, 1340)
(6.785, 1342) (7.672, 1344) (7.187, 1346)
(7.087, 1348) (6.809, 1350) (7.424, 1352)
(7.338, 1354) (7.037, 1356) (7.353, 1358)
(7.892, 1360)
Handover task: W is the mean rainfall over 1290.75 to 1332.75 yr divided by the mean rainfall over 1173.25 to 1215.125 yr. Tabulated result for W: 1.1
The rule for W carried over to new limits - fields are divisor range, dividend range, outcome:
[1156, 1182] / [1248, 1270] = 1.07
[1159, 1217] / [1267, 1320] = 1.04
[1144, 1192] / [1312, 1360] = 1.08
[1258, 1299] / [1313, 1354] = 1.09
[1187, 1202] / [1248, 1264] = 1.15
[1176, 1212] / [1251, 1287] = 1.07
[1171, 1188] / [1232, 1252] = 1.28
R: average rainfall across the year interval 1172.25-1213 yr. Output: 6.66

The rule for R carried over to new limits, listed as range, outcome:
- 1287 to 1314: 7.45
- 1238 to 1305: 7.15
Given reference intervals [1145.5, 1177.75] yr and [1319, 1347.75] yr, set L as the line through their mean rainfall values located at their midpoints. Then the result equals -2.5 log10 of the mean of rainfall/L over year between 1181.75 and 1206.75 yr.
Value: 0.14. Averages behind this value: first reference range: 7.48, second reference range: 7.46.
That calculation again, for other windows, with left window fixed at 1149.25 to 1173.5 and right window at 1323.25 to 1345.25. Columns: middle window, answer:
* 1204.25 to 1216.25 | -0.07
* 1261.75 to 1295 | 0.11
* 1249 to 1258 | -0.01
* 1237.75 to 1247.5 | 0.00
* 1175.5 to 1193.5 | 0.30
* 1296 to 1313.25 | -0.07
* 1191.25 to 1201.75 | 0.10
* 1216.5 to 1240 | -0.04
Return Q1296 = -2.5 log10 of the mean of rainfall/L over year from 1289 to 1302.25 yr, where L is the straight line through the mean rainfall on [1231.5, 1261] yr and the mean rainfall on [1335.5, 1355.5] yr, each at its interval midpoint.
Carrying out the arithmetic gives 0.07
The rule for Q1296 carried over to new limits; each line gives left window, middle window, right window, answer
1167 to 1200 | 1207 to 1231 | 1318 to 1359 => -0.22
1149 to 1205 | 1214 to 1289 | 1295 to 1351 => -0.02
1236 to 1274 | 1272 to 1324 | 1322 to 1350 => 0.02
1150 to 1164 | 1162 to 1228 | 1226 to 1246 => 0.11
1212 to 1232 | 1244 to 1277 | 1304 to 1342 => 0.07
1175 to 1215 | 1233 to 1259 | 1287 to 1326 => -0.07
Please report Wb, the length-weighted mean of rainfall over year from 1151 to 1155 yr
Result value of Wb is 7.78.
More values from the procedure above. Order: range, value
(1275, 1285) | 6.53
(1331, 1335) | 7.41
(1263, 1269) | 7.37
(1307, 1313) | 8.39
